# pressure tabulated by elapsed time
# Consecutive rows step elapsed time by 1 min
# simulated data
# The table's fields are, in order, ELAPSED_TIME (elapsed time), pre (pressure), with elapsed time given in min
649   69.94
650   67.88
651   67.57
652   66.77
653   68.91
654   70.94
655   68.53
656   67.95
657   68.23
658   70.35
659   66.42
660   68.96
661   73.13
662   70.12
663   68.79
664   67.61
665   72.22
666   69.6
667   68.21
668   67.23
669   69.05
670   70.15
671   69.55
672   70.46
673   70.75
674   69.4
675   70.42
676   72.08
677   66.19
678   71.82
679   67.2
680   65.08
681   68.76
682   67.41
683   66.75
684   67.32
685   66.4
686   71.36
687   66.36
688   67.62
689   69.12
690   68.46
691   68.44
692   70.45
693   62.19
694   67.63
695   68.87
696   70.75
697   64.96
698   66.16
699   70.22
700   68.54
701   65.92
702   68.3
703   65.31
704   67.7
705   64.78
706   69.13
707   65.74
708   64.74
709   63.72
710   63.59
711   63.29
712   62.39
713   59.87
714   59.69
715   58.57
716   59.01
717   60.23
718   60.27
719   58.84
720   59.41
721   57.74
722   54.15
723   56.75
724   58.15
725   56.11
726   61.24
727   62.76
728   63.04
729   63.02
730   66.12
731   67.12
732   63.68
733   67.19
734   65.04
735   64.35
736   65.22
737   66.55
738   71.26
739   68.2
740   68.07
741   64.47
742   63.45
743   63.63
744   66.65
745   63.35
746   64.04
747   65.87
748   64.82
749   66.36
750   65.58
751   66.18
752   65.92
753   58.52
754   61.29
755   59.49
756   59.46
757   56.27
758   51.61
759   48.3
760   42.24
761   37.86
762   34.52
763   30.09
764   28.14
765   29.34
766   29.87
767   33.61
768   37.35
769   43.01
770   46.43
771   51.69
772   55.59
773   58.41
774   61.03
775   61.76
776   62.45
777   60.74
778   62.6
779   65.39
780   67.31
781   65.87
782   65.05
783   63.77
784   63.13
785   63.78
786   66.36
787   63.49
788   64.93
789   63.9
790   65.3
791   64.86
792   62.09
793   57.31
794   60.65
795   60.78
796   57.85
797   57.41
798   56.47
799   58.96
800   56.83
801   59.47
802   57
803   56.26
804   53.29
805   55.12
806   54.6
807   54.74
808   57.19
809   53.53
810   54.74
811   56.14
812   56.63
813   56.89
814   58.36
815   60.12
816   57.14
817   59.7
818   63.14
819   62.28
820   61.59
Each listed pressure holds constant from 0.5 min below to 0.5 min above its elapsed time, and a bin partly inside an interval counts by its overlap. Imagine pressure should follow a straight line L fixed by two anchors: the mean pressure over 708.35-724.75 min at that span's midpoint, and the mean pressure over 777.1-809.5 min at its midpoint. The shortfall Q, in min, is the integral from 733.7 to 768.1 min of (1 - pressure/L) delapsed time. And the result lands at 2.4 min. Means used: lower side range 59.7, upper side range 60.5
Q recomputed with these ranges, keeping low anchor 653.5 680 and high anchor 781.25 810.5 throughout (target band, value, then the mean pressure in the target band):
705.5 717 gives 0.6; 62.6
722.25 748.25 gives 0.0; 64.1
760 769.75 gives 4.3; 34.5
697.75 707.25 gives -0.1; 67.2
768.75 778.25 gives 0.7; 56.6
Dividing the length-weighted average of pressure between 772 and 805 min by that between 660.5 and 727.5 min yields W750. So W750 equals 0.9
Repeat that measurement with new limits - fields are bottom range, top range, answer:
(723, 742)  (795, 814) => 0.88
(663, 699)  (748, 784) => 0.78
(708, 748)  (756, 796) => 0.86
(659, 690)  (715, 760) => 0.90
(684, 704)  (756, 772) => 0.61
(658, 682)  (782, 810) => 0.86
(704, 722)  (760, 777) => 0.72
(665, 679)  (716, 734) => 0.88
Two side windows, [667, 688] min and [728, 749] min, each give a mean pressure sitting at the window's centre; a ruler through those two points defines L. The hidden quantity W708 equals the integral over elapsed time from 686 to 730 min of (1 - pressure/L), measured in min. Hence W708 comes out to 2.1 min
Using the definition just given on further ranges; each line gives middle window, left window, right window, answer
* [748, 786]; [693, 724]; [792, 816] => 3.6 min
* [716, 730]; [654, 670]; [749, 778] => -0.4 min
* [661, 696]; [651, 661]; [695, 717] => -0.9 min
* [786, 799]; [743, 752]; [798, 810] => -0.8 min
